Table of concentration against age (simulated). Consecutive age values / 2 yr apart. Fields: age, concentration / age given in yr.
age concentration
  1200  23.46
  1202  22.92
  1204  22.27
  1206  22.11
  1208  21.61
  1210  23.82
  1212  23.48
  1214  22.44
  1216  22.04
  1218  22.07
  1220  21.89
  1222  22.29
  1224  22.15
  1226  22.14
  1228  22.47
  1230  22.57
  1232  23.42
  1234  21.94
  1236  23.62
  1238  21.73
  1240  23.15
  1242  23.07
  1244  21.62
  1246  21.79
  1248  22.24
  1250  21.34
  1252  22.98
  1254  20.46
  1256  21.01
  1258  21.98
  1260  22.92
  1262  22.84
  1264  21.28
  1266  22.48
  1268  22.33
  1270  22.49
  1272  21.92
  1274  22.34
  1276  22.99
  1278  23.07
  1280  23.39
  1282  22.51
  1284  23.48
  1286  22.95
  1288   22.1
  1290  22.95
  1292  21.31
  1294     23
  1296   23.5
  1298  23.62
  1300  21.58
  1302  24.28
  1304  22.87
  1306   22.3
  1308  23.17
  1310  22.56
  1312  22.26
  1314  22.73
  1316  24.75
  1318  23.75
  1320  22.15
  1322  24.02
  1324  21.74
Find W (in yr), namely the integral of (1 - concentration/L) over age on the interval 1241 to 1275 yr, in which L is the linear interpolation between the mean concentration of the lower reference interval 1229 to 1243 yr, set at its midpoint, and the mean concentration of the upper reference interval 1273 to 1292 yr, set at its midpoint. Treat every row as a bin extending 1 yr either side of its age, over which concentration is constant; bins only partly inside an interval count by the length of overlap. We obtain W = 1.1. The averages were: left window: 22.8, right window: 22.8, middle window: 22.1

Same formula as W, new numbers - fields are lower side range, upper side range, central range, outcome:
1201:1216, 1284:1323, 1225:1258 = 0.8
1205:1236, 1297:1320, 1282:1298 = 0.1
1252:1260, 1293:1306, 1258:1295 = -0.4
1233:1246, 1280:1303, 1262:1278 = 0.2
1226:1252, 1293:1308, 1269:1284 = 0.0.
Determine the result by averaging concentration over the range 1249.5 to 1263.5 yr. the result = 21.9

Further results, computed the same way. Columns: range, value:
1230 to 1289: 22.4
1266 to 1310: 22.8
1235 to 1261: 22.1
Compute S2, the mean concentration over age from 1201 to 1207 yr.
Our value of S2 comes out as 22.4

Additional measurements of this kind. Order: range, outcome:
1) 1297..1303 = 23.2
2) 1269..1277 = 22.4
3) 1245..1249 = 22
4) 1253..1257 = 20.7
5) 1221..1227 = 22.2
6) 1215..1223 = 22.1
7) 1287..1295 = 22.3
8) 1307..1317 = 23.1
